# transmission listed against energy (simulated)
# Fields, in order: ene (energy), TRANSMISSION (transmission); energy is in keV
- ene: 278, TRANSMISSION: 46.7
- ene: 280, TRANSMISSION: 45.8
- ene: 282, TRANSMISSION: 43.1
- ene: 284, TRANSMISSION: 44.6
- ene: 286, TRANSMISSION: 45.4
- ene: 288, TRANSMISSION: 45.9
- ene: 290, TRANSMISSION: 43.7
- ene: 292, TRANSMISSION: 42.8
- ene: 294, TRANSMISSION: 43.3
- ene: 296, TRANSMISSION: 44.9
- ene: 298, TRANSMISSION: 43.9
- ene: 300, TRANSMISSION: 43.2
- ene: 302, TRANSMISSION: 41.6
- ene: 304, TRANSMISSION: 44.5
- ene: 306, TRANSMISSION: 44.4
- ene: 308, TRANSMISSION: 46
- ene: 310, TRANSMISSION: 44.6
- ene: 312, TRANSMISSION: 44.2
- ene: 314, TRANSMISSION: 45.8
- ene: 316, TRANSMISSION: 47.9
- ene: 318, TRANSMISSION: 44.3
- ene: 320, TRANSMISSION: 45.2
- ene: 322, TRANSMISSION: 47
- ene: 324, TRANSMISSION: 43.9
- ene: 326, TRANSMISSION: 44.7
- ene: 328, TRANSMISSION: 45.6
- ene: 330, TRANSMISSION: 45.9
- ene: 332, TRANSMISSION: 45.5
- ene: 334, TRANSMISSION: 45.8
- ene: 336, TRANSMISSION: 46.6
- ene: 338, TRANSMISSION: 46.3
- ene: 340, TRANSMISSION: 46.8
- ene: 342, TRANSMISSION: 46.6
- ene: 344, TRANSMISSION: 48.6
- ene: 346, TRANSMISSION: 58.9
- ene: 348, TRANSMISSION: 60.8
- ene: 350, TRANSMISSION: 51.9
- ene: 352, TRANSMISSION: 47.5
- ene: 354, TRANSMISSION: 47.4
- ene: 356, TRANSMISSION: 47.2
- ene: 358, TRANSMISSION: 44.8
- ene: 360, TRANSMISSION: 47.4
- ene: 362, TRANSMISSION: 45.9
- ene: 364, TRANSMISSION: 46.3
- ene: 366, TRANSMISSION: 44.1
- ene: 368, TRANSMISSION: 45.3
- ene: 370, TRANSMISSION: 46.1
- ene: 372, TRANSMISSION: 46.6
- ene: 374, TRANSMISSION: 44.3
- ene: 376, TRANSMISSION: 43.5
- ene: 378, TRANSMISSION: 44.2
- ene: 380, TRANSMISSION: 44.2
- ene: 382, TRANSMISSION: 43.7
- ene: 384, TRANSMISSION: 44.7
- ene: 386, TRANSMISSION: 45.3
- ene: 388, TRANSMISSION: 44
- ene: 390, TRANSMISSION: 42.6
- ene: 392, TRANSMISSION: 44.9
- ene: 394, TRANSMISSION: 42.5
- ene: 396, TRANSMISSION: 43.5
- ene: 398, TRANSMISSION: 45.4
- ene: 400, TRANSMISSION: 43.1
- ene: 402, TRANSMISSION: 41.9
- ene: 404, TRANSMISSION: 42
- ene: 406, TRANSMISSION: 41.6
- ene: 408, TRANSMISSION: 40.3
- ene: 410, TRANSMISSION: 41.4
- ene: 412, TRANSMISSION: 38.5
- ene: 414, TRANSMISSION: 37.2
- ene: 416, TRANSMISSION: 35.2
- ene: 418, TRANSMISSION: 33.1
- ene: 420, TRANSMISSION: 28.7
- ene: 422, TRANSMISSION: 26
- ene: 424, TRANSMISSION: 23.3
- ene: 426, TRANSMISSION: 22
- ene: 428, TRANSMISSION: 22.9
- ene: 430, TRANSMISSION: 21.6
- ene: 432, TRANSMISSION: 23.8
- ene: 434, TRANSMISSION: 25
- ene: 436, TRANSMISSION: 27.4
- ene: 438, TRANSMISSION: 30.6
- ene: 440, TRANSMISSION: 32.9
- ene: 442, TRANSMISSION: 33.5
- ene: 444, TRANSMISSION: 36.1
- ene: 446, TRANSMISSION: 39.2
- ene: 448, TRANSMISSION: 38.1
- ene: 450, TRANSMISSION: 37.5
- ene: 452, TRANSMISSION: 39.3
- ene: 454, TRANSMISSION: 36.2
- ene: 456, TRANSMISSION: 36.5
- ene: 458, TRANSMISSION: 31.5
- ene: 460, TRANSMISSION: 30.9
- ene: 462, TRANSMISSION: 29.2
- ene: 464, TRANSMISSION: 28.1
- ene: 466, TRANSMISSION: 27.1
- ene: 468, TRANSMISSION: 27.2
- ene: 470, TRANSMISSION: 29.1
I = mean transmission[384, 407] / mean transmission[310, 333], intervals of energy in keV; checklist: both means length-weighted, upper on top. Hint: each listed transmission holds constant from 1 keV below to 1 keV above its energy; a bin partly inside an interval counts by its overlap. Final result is 1.0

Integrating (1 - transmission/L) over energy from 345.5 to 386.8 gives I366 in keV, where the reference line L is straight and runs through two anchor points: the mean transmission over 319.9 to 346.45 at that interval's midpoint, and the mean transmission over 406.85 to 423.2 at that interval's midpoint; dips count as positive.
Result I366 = -4.9 keV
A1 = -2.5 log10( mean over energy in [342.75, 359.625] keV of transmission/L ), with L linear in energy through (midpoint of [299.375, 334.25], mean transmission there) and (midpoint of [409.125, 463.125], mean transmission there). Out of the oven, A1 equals -0.22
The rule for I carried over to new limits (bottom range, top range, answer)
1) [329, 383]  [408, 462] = 0.68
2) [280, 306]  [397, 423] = 0.86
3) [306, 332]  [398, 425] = 0.81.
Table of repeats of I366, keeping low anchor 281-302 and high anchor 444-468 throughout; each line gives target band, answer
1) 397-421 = -1.5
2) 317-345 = -3.0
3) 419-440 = 5.9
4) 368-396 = -4.4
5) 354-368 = -2.2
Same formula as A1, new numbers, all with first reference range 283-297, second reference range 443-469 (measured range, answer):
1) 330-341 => -0.12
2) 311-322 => -0.07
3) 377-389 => -0.16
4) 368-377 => -0.16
